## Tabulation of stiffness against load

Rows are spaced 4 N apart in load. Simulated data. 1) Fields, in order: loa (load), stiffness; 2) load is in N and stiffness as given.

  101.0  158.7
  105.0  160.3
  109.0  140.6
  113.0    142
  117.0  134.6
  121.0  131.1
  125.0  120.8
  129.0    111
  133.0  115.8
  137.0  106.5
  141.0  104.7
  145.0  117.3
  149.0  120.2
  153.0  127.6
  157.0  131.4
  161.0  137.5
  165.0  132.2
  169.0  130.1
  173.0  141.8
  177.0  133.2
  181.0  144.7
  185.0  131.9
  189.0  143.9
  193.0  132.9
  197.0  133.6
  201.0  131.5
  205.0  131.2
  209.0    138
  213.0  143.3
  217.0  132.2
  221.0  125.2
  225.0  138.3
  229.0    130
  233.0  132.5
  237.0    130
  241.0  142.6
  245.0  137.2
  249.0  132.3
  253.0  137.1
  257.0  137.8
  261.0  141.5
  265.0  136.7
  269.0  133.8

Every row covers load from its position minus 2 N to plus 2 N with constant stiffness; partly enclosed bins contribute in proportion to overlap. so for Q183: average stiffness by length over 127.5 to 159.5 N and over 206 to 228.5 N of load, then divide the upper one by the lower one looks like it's 1.2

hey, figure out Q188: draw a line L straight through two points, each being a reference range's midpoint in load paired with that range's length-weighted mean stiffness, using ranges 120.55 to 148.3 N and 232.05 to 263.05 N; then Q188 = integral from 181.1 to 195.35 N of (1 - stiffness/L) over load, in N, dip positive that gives -1.4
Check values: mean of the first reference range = 115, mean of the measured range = 137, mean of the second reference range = 137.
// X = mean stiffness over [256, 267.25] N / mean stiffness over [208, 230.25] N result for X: 1.0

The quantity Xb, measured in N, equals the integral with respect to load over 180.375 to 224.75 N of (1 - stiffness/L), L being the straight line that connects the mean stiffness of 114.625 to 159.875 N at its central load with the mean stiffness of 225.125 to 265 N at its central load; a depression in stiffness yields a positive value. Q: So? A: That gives -1.8 N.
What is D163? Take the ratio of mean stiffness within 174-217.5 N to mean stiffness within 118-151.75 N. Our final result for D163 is 1.17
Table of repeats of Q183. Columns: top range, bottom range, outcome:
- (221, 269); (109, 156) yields 1.11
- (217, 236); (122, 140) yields 1.15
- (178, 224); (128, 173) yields 1.11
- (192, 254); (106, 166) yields 1.07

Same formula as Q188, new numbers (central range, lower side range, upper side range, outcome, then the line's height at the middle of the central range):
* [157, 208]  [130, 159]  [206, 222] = -3.4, 127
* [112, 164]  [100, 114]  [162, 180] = 7.3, 143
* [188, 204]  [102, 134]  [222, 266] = 0.0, 135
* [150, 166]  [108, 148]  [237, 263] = -0.7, 126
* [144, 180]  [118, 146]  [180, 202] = -1.3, 126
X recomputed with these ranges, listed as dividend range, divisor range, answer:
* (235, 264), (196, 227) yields 1.02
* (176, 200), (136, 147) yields 1.24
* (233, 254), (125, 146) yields 1.21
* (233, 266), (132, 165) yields 1.13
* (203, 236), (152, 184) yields 0.99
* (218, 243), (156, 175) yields 0.99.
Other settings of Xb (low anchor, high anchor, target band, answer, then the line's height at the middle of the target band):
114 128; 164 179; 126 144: 2.7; 130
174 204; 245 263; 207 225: 0.2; 136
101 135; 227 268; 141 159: 1.6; 134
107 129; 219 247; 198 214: -0.3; 133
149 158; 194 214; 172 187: -0.7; 131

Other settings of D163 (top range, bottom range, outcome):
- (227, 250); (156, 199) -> 0.99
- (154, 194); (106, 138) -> 1.07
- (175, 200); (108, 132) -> 1.06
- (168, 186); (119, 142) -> 1.19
